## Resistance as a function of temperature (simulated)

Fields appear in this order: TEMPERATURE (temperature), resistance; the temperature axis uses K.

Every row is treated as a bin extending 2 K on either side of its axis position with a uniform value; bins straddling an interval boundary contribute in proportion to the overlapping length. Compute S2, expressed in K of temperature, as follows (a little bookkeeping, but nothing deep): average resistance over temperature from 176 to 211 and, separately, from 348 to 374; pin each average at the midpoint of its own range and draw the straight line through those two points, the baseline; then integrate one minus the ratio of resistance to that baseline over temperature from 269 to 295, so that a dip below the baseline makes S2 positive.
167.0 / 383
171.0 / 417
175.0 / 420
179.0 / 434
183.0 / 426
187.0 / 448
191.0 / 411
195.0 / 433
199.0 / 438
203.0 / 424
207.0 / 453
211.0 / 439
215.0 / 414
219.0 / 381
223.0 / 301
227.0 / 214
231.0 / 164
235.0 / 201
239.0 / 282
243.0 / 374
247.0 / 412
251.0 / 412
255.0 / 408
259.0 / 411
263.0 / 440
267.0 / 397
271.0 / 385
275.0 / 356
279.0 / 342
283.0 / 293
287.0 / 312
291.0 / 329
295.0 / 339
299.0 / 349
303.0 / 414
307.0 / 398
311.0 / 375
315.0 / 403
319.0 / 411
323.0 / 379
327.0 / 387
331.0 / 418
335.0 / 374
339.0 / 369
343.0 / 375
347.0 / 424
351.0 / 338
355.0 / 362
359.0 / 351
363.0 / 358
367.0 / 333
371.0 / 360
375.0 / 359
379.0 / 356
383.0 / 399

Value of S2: 3.6 K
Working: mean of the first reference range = 433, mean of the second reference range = 354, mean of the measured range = 336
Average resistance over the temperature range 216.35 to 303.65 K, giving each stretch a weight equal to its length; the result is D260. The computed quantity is 341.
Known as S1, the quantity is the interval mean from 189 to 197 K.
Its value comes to 422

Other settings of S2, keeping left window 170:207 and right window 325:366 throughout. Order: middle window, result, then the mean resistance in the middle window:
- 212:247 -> 9.51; 302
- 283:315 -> 2.66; 358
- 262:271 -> -0.14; 409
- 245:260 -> -0.13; 411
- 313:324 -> -0.44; 399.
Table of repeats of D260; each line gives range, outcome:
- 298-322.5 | 393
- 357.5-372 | 350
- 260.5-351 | 375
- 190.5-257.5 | 362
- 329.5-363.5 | 374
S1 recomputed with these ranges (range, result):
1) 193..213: 437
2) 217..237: 252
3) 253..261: 410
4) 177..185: 430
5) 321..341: 385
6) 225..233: 189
